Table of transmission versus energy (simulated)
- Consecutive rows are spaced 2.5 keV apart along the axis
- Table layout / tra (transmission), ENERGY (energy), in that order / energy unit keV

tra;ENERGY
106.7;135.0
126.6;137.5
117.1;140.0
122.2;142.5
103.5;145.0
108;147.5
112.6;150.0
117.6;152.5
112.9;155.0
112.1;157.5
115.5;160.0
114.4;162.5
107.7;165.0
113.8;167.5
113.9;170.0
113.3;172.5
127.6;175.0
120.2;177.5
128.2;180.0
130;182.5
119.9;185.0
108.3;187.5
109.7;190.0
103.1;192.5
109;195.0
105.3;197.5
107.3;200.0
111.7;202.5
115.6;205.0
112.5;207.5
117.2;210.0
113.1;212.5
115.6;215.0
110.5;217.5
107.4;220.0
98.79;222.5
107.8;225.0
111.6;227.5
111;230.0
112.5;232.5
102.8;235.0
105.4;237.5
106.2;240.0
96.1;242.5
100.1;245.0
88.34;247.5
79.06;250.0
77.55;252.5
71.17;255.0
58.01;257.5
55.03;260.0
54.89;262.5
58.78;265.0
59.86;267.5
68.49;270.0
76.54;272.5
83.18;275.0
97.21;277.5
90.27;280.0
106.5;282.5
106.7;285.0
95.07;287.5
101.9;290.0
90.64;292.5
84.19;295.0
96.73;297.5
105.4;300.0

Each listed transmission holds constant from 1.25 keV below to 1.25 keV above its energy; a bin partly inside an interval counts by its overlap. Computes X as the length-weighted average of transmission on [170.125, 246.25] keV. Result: 111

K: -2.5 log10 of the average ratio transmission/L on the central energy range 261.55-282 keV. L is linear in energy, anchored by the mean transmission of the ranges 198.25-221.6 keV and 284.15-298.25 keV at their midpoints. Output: 0.30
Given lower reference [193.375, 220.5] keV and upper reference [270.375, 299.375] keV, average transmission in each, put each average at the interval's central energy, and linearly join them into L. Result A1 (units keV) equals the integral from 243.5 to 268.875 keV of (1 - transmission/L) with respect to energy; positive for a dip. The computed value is 7.5 keV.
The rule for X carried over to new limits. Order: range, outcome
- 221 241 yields 107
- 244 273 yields 70.2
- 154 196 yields 115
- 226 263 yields 89.5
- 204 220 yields 114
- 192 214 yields 111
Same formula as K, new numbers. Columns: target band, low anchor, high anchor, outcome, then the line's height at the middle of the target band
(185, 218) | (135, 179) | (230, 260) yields -0.09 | 102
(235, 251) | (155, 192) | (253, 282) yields -0.16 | 83.1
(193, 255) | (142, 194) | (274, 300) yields 0.02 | 106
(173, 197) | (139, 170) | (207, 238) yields -0.05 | 112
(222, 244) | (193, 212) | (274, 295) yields -0.01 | 105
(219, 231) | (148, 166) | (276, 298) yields -0.03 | 104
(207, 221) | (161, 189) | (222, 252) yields -0.05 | 107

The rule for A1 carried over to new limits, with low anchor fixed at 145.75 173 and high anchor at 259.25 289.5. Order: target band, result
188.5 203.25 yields -0.7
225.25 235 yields -1.8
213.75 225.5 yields -1.5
